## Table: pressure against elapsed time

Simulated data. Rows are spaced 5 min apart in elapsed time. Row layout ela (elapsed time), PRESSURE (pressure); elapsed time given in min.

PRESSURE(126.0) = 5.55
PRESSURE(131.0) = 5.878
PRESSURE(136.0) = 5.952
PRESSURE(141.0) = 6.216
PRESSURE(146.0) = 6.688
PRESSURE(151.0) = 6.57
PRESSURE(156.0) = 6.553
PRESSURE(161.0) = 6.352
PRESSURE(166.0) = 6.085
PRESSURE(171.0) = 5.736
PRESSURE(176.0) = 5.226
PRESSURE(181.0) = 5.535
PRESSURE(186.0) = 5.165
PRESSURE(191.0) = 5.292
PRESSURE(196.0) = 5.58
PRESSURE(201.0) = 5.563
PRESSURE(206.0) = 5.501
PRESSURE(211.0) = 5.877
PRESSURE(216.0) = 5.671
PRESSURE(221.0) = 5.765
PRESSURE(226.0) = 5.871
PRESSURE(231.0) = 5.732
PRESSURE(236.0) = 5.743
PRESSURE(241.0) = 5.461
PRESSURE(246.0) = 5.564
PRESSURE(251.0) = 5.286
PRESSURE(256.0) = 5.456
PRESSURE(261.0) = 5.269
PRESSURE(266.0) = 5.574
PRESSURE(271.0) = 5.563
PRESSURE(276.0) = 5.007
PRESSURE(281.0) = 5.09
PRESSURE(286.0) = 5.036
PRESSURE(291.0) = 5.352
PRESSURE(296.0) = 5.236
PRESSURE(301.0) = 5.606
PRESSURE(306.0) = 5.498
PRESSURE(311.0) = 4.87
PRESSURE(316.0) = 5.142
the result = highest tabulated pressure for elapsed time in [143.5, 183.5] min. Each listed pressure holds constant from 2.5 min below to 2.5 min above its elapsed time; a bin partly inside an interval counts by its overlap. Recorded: 6.688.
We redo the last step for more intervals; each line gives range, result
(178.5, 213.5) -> 5.877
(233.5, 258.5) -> 5.743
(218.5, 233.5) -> 5.871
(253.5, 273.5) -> 5.574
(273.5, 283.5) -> 5.09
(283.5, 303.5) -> 5.606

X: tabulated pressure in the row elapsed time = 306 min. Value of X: 5.498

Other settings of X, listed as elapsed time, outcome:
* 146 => 6.688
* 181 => 5.535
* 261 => 5.269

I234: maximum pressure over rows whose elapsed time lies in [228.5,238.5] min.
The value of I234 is 5.743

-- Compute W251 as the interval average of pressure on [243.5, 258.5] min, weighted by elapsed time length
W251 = 5.44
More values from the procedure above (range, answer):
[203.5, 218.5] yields 5.68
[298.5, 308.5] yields 5.55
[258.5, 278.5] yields 5.35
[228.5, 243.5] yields 5.65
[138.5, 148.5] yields 6.45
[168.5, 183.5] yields 5.5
